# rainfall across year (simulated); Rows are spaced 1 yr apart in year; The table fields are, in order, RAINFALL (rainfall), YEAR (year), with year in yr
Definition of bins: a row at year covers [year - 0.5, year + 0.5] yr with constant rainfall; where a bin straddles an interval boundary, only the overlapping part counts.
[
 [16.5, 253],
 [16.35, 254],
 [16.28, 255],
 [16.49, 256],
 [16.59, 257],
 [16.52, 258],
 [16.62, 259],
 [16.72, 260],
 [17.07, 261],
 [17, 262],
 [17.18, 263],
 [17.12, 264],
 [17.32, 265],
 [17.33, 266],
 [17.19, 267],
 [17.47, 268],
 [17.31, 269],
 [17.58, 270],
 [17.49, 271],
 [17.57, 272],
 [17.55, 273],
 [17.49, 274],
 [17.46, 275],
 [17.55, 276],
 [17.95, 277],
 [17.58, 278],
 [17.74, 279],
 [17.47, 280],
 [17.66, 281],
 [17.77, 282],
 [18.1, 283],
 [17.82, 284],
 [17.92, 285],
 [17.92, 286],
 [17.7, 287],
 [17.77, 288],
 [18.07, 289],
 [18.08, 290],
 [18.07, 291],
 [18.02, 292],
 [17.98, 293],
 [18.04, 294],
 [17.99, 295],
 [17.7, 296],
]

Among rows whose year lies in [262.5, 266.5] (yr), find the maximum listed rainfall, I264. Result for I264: 17.33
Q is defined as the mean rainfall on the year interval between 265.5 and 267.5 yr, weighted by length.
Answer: 17.3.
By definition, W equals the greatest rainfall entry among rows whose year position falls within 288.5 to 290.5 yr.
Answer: 18.08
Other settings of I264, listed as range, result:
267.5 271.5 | 17.58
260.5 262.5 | 17.07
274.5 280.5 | 17.95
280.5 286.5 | 18.1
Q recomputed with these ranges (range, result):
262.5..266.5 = 17.2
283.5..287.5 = 17.8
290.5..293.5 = 18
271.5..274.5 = 17.5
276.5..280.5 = 17.7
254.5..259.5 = 16.5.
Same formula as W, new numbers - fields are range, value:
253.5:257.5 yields 16.59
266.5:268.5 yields 17.47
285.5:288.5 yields 17.92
